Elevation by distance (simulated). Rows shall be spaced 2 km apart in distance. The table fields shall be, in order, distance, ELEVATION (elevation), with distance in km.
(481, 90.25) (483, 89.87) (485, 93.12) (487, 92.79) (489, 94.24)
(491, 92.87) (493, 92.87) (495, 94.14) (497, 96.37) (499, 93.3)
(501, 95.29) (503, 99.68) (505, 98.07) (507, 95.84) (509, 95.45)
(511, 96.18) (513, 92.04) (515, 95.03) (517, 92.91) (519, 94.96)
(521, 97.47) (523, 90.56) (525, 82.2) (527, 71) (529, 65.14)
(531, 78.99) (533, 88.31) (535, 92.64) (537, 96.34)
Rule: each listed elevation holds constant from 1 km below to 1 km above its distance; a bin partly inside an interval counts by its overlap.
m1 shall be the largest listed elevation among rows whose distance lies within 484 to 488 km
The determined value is 93.12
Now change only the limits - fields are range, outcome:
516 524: 97.47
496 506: 99.68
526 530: 71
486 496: 94.24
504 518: 98.07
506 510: 95.84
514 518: 95.03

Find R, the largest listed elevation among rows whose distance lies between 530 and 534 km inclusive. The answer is 88.31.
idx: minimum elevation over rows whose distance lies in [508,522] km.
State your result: 92.04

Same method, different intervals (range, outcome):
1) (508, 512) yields 95.45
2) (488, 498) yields 92.87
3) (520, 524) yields 90.56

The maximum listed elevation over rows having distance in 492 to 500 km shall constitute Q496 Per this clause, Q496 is 96.37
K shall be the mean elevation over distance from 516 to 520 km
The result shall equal 93.9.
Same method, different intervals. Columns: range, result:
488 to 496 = 93.5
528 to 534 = 77.5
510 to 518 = 94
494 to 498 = 95.3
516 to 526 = 91.6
